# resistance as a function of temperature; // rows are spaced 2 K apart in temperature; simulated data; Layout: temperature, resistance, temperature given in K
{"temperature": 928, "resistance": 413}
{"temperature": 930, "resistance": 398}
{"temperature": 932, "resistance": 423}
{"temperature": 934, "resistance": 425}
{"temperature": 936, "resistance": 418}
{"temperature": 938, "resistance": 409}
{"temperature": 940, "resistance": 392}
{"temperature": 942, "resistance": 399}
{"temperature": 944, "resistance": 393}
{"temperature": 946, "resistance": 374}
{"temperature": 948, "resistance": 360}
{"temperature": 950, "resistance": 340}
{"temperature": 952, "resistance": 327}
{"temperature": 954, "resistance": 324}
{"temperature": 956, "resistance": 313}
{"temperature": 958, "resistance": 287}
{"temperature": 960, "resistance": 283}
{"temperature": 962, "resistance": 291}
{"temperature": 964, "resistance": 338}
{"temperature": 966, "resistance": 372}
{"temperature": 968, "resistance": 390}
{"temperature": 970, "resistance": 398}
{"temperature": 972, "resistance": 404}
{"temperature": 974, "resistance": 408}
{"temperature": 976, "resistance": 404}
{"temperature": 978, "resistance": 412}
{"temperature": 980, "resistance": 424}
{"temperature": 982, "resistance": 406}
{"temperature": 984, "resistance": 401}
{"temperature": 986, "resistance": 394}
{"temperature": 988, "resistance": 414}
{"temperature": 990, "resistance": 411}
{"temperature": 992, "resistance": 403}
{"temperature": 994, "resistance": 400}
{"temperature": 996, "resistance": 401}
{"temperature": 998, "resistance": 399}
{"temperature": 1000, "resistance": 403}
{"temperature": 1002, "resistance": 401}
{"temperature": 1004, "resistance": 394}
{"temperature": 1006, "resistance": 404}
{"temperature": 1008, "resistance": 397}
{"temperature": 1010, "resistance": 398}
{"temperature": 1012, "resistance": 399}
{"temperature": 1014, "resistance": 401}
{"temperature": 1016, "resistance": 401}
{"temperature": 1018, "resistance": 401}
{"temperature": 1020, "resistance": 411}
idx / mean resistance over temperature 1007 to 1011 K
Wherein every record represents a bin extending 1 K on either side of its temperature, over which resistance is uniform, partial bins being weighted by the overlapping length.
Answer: 398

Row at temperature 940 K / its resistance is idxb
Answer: 392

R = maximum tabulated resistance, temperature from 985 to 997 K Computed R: 414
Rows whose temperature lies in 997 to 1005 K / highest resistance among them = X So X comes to 403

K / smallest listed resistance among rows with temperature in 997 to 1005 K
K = 394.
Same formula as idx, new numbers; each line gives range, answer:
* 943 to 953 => 359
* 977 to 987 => 407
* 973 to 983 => 411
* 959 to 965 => 304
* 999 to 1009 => 400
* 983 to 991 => 405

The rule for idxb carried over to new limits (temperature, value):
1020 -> 411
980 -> 424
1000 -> 403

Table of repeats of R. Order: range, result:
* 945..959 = 374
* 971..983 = 424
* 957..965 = 338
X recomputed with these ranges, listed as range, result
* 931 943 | 425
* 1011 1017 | 401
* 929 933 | 423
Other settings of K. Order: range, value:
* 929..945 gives 392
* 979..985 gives 401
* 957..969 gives 283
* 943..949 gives 360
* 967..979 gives 390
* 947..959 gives 287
